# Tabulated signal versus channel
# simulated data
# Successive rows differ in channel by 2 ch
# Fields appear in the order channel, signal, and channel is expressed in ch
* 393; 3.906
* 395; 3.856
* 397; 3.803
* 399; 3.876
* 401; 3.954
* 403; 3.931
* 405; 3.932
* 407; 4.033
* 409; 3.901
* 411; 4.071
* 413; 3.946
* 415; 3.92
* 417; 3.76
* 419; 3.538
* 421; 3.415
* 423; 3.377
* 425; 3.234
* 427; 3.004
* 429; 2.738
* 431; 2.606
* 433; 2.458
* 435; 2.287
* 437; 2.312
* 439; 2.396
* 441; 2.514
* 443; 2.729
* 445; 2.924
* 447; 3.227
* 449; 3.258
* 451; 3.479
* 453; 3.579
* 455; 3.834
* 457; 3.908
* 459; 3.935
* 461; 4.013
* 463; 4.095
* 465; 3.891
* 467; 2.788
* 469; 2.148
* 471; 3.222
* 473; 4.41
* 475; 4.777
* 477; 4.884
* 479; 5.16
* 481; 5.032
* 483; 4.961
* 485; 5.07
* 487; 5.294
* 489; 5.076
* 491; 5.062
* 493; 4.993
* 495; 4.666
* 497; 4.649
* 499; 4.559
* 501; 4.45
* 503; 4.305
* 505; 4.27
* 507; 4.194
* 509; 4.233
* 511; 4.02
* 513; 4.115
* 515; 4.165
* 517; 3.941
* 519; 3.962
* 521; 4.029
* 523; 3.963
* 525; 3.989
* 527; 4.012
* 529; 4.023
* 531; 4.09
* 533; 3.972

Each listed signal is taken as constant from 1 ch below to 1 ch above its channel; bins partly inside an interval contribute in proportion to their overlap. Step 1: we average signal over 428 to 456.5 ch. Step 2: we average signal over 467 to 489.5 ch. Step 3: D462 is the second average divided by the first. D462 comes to 1.54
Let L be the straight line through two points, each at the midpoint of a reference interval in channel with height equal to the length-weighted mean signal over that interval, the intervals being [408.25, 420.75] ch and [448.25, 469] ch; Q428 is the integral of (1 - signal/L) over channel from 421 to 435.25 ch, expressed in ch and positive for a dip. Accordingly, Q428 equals 3.3 ch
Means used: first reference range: 3.83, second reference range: 3.61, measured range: 2.88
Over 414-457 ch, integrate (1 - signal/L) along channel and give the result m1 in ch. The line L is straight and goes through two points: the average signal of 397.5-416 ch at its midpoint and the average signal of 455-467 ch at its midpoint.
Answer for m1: 8.9 ch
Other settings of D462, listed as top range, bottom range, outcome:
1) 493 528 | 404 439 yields 1.28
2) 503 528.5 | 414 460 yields 1.30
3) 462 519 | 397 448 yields 1.33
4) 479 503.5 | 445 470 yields 1.39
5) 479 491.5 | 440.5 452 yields 1.67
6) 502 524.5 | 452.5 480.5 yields 1.05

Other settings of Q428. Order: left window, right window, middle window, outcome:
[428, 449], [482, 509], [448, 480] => -2.4 ch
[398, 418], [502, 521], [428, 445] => 6.2 ch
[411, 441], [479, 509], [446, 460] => 0.6 ch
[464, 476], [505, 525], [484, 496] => -4.0 ch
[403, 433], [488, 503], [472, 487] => -1.4 ch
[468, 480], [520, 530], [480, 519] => -4.9 ch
